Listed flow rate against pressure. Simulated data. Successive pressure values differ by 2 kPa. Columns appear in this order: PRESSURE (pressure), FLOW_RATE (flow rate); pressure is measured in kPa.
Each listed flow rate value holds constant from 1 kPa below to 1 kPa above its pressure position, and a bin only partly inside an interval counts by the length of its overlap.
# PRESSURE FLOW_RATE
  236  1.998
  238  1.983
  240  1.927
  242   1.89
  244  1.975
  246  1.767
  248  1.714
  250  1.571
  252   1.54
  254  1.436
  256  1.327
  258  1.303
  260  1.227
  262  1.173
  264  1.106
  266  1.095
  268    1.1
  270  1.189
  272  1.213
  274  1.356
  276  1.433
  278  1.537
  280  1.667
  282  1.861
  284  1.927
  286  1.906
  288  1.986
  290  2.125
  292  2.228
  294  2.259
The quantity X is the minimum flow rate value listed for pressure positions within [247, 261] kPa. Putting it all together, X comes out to 1.227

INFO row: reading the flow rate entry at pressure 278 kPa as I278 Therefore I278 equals 1.537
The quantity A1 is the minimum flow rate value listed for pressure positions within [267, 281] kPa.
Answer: 1.1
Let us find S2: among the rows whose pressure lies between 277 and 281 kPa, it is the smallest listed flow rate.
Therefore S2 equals 1.537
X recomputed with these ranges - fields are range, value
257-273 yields 1.095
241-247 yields 1.767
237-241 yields 1.927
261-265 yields 1.106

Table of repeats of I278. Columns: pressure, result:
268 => 1.1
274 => 1.356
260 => 1.227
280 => 1.667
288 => 1.986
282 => 1.861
